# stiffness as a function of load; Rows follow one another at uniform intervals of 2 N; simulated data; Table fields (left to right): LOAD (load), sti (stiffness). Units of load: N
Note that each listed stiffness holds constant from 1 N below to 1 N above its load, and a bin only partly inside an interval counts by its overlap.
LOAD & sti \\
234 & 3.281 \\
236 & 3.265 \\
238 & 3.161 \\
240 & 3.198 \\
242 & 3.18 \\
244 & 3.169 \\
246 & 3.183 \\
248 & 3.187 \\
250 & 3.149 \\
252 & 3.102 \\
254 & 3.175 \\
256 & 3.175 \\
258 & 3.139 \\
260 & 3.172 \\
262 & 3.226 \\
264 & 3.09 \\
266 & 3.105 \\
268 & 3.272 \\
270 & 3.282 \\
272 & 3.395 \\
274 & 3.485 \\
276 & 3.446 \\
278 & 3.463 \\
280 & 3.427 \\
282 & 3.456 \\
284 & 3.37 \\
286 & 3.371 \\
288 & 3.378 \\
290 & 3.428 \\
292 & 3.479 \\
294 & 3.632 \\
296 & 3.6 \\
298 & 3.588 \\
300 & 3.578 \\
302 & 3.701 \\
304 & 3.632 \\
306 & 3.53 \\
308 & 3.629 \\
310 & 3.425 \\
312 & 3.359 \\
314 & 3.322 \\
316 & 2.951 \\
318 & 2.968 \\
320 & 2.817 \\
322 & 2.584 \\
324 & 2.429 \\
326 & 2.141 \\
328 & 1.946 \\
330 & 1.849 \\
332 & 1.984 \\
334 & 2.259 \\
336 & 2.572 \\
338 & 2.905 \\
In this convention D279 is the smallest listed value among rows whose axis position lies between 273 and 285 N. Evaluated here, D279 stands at 3.37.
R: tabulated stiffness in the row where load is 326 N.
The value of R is 2.141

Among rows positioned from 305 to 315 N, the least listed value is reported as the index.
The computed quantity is 3.322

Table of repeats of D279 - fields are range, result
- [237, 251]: 3.149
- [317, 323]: 2.584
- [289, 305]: 3.428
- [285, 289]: 3.371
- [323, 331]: 1.849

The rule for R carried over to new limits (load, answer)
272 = 3.395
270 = 3.282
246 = 3.183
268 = 3.272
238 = 3.161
